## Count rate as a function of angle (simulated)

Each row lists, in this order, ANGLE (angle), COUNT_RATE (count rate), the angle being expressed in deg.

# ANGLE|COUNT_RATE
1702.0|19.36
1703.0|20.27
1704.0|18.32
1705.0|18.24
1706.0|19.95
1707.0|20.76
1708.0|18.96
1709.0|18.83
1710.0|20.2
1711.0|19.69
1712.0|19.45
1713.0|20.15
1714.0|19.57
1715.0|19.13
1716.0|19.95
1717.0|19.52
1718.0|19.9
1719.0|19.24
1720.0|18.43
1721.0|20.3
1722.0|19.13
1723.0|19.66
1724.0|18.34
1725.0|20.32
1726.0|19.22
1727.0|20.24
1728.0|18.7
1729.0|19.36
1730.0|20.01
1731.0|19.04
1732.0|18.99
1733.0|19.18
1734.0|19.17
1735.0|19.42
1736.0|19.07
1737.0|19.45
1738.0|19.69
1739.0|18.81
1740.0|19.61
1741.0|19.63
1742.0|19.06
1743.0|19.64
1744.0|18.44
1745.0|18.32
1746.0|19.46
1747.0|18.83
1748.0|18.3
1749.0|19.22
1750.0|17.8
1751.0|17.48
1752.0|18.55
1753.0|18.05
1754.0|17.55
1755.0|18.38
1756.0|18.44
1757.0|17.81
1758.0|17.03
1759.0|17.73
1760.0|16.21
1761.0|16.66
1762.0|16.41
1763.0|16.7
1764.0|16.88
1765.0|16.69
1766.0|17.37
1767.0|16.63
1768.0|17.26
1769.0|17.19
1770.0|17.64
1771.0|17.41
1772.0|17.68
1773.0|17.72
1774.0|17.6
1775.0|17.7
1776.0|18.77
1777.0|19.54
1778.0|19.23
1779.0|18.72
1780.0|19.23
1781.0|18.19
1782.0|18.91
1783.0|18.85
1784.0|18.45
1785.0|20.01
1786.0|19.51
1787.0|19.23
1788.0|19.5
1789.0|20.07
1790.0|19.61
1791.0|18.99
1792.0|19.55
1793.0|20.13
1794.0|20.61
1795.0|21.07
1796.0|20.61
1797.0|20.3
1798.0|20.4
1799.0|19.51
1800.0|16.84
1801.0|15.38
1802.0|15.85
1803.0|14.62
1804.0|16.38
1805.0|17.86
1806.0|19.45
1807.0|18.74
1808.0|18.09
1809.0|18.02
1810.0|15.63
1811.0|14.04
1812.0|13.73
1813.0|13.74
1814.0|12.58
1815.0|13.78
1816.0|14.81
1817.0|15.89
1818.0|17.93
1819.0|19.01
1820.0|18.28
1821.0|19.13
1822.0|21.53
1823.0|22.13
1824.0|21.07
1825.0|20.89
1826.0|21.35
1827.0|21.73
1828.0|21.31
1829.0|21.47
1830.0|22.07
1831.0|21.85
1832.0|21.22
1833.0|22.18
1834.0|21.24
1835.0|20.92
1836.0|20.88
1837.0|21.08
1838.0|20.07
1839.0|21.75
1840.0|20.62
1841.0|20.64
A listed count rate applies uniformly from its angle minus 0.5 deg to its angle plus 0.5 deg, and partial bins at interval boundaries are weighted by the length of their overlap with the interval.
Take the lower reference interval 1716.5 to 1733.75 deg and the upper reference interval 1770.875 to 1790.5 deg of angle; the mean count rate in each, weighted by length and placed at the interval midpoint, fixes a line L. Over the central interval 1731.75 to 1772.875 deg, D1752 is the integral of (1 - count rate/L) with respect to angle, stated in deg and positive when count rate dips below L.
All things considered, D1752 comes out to 2.1 deg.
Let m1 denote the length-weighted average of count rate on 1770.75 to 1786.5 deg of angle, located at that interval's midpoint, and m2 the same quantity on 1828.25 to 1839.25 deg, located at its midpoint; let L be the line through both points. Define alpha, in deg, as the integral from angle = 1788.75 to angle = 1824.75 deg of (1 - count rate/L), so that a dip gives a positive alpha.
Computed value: 3.7 deg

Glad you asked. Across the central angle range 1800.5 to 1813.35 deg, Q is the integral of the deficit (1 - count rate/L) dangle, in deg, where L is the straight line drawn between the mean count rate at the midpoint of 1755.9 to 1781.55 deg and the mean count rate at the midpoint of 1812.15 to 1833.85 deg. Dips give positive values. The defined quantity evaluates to 1.7 deg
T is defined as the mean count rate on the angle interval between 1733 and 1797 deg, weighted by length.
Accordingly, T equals 18.6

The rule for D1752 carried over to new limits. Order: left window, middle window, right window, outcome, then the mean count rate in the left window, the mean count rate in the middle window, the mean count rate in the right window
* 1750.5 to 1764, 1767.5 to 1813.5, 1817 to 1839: 1.8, 17.4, 18.2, 20.7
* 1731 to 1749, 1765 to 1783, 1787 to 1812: 0.6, 19.1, 18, 18.3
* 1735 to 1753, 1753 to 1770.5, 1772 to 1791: 1.5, 18.9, 17.2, 18.9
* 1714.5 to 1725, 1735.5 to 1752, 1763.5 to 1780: -0.2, 19.4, 18.9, 17.8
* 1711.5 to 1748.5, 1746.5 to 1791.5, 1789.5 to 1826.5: 1.3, 19.3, 18.1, 18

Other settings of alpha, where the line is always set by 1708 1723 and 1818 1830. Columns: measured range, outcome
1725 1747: 0.5 deg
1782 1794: 0.5 deg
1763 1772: 1.3 deg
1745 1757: 0.9 deg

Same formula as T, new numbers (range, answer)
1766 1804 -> 18.6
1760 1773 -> 17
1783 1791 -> 19.4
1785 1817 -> 17.7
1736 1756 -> 18.8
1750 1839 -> 18.5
